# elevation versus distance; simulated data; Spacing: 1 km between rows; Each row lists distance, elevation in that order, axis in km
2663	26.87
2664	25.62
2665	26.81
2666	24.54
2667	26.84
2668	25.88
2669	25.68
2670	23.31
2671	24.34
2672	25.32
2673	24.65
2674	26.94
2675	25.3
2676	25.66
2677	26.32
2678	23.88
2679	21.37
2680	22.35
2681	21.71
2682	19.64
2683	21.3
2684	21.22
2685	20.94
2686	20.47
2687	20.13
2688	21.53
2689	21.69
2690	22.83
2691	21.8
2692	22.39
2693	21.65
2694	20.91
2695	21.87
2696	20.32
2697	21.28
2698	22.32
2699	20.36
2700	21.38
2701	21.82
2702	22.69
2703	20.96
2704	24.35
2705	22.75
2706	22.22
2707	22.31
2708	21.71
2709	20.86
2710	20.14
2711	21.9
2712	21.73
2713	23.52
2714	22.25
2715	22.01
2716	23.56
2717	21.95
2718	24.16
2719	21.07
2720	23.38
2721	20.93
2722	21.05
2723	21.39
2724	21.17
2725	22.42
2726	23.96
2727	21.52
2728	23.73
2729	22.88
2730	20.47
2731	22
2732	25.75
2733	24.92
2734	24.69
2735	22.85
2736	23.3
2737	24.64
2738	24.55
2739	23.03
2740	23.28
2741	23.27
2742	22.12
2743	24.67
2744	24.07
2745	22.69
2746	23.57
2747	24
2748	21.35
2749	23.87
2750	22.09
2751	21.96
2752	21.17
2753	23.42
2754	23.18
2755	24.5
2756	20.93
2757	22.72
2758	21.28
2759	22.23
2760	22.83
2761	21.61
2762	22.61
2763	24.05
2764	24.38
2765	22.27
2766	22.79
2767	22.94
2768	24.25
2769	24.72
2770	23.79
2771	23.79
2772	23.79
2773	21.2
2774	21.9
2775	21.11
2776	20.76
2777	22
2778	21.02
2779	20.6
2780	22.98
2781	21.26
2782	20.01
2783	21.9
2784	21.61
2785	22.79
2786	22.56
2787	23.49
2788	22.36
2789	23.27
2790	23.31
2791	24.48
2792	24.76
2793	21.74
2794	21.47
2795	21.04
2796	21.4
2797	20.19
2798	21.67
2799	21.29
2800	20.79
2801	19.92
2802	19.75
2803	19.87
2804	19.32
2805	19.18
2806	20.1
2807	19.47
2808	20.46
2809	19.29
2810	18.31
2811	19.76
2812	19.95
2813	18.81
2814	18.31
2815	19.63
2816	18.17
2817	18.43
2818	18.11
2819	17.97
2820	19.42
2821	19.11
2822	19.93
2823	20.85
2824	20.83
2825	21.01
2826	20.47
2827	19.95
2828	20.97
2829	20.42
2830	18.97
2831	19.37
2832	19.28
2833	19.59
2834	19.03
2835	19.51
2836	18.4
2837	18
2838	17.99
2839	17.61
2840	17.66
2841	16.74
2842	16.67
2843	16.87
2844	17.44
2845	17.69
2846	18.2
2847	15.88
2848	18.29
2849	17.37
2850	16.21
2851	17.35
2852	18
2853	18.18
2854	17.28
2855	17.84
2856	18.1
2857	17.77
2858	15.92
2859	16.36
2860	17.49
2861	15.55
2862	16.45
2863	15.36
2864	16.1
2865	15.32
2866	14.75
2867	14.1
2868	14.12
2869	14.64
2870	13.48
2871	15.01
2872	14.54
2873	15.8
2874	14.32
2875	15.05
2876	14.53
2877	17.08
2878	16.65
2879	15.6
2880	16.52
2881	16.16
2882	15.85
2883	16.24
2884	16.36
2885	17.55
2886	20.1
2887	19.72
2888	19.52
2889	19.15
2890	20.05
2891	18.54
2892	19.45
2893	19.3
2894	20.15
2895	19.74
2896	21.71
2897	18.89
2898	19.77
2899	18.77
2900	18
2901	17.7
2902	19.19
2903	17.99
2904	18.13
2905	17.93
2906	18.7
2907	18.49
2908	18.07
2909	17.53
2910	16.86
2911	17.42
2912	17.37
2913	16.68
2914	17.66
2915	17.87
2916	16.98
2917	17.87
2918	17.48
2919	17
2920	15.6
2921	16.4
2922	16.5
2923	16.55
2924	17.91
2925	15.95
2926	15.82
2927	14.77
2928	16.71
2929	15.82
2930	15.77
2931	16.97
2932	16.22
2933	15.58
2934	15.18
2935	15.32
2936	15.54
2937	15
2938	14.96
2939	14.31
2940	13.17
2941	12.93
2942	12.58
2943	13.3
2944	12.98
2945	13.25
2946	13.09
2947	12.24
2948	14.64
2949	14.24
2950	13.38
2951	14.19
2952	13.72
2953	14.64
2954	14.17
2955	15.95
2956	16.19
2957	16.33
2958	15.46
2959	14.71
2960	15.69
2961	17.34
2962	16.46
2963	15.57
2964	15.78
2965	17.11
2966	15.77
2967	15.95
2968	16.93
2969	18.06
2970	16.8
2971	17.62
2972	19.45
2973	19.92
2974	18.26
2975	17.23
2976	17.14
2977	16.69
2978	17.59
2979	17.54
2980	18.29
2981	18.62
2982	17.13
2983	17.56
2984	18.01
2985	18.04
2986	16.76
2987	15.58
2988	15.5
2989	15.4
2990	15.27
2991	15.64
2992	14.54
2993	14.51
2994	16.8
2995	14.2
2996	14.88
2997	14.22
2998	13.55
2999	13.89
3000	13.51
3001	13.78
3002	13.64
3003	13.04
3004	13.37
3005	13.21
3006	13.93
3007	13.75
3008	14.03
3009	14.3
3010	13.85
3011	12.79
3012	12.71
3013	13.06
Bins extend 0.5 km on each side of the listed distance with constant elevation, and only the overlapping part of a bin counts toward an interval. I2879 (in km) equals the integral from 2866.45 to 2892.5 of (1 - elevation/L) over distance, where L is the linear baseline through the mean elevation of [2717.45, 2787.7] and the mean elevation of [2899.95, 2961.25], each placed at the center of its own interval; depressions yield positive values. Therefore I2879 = 1.8 km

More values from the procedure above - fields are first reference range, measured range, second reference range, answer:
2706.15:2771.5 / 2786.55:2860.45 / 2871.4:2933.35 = 2.6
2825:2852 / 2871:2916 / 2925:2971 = -2.8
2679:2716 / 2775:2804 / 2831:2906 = -3.5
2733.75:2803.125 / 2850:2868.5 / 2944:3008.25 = 2.9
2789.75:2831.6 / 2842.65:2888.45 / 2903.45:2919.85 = 5.6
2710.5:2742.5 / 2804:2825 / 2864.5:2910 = 0.5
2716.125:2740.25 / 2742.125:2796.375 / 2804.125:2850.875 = -3.6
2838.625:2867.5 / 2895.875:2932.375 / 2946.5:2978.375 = -2.1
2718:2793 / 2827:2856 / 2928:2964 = 1.6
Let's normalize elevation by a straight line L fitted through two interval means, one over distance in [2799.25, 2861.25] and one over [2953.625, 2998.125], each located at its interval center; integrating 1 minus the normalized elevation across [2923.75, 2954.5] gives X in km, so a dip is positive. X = 4.34 km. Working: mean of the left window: 18.7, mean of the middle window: 14.6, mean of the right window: 16.5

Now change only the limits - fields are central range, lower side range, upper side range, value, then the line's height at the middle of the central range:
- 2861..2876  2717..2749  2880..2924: 3.2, 19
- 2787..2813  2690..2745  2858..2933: -1.3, 19.9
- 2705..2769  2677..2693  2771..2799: -2.5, 21.9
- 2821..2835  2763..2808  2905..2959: 0.1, 20.1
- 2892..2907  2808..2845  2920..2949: -2.5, 16.3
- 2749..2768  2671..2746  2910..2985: -1.3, 21.2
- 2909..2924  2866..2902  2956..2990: 0.1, 17.1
